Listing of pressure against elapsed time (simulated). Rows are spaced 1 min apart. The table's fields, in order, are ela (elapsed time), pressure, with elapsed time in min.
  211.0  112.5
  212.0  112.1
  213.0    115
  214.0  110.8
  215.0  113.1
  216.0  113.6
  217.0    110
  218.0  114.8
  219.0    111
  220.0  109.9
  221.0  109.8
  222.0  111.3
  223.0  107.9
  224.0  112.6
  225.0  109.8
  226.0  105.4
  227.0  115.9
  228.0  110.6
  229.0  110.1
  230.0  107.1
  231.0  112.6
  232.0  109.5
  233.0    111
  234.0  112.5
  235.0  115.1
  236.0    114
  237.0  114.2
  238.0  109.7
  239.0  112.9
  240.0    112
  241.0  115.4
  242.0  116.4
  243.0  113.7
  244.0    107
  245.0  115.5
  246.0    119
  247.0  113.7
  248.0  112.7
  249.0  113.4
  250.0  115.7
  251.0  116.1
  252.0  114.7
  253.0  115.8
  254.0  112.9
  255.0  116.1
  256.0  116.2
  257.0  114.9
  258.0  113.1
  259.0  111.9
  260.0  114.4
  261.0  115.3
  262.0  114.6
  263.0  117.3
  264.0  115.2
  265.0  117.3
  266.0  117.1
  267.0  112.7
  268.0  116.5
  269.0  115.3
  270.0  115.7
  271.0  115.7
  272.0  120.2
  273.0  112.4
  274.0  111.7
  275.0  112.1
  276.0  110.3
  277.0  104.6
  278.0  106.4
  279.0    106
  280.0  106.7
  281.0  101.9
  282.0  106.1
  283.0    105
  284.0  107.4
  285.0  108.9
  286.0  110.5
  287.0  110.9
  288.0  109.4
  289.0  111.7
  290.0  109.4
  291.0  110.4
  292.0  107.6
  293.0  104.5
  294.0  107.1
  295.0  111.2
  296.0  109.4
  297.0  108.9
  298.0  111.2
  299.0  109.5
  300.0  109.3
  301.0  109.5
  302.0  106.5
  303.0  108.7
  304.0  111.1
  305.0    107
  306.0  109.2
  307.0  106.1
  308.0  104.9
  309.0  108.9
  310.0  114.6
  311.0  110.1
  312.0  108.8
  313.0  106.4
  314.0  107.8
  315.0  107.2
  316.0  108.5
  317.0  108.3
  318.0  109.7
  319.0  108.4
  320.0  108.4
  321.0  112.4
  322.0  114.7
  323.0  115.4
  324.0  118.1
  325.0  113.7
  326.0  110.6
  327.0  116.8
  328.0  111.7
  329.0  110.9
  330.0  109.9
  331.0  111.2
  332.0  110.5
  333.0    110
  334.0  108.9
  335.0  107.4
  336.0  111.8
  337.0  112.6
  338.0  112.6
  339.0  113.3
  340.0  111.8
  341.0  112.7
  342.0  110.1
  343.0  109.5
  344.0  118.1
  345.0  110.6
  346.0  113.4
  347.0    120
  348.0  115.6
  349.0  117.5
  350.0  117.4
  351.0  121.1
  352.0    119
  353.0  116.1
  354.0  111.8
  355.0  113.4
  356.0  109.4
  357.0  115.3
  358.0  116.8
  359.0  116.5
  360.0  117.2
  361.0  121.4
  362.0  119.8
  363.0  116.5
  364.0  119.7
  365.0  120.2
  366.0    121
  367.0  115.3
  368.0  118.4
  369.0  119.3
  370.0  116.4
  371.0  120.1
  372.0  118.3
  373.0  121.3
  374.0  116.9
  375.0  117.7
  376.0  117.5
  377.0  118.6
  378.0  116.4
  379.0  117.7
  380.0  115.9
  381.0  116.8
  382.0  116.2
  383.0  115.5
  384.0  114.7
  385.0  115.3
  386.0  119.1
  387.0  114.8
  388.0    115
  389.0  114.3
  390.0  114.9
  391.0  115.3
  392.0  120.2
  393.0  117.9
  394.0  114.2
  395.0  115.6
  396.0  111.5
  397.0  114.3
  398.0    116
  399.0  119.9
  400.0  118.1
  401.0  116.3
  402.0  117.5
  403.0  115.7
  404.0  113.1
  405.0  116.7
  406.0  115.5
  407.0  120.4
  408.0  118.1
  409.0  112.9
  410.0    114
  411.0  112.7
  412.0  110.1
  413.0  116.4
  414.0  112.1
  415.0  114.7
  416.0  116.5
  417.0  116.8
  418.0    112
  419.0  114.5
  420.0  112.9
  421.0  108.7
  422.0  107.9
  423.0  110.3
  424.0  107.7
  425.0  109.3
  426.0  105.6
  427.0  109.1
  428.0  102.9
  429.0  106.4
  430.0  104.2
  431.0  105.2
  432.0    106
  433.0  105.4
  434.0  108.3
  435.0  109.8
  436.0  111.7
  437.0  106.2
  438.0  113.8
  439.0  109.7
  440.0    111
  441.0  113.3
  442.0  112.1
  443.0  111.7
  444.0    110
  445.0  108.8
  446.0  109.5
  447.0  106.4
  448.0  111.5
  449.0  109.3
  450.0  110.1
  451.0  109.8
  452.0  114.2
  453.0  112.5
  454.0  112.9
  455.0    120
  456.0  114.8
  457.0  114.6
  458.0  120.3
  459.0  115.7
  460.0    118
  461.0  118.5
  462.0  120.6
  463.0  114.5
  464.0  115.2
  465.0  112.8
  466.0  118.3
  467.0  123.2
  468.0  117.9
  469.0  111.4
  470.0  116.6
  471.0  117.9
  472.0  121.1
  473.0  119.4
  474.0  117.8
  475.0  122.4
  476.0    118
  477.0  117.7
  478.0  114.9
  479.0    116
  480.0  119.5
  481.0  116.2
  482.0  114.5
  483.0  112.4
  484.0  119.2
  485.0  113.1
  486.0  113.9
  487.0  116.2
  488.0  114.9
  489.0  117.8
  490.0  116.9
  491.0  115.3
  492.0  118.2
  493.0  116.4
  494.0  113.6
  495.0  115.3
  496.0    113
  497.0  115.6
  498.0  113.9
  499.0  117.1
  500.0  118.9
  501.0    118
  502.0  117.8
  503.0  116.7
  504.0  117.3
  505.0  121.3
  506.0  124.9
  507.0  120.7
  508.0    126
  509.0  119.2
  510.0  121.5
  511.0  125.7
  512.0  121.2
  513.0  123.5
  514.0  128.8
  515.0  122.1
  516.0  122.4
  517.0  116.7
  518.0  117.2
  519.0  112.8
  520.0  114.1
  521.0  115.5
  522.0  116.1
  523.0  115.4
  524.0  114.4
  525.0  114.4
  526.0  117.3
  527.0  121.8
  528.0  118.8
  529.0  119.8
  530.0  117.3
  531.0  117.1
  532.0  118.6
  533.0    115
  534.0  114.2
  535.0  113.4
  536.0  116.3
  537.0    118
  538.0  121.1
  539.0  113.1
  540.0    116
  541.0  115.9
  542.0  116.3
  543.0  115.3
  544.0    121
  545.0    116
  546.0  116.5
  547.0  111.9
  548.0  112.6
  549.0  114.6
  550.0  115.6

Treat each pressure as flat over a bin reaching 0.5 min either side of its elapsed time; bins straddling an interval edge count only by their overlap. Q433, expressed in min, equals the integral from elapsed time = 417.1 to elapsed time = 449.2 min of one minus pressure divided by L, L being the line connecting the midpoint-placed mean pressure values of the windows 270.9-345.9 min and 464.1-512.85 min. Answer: 1.7 min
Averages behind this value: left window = 110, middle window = 109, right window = 118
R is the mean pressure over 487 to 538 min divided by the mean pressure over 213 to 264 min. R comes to 1.04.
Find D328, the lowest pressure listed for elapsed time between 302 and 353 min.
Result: 104.9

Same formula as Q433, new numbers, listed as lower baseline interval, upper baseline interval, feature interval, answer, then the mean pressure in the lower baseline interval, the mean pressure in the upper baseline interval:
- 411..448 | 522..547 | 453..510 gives -2.0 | 110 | 117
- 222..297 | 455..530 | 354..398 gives -0.7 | 112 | 118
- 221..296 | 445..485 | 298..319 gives 0.8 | 112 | 116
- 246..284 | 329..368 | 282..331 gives 1.8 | 113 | 115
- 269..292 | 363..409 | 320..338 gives 0.2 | 110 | 117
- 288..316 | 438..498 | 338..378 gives -2.0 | 109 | 115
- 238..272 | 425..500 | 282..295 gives 0.7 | 115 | 114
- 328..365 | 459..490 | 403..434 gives 1.2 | 114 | 117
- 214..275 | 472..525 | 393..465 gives 2.5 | 113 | 118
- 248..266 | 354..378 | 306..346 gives 2.0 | 115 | 118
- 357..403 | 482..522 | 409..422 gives 0.5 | 117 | 118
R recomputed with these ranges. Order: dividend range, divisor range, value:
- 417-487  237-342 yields 1.01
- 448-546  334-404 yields 1.01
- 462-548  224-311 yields 1.05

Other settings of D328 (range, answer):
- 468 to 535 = 111.4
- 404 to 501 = 102.9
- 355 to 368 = 109.4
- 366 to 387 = 114.7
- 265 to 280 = 104.6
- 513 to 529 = 112.8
